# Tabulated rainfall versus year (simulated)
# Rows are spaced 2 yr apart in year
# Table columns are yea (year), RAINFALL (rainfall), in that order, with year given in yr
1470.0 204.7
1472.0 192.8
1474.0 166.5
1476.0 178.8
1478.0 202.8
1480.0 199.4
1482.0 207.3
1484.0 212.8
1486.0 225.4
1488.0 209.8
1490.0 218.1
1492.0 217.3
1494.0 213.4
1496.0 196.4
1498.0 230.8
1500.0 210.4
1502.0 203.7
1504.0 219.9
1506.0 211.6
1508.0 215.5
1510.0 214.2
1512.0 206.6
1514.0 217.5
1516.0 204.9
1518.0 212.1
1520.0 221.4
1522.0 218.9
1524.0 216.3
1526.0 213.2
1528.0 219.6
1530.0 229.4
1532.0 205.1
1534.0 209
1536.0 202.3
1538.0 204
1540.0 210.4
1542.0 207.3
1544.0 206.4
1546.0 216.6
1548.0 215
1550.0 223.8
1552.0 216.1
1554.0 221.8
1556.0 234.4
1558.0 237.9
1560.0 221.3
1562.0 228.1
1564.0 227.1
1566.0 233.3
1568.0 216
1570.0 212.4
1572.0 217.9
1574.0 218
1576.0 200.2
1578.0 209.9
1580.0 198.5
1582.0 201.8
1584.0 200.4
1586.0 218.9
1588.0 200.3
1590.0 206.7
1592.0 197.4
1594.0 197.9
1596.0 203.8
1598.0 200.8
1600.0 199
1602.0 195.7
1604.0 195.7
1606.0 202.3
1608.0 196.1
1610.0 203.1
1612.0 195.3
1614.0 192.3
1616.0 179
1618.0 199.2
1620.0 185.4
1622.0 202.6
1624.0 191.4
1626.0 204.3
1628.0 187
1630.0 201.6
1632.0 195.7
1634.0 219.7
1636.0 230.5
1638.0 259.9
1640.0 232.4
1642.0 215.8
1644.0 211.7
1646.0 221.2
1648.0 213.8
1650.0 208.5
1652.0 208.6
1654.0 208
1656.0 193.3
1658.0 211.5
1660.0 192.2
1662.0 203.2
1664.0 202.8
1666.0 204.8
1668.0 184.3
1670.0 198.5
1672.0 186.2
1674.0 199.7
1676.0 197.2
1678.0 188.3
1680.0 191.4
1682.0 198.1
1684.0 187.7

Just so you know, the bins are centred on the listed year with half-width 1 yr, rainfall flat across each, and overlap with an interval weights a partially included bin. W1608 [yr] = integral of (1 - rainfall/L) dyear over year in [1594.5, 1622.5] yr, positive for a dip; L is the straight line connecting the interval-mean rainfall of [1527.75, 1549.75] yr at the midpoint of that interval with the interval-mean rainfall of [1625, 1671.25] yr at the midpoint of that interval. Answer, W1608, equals 1.8 yr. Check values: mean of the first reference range 212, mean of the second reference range 209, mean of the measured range 196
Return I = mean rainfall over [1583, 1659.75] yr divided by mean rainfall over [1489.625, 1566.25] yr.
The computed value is 0.9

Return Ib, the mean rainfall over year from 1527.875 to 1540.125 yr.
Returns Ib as 211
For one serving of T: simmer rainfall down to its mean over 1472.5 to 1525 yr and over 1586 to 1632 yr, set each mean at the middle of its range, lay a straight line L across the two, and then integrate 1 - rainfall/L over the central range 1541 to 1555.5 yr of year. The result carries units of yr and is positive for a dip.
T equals -0.8 yr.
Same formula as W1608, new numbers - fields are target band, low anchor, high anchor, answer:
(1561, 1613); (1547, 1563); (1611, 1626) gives 0.5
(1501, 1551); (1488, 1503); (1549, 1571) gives 1.2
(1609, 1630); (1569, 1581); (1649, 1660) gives 1.3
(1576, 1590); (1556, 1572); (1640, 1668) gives 1.1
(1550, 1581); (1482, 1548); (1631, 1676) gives -1.2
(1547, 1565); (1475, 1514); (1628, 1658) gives -1.1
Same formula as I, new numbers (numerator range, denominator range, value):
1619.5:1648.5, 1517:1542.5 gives 0.99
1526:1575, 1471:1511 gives 1.05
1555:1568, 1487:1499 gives 1.07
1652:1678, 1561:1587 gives 0.93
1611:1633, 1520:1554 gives 0.91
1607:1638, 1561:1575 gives 0.91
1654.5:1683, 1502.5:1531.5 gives 0.91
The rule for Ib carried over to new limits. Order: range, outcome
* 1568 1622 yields 201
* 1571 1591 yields 207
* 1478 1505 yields 212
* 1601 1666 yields 205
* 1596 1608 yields 199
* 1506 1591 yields 215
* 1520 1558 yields 216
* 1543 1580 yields 219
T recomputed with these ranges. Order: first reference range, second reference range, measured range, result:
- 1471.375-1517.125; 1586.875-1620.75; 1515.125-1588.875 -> -4.6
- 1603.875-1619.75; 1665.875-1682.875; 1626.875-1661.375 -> -3.2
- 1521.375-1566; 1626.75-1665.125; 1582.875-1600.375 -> 1.0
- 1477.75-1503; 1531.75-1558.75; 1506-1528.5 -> -0.1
